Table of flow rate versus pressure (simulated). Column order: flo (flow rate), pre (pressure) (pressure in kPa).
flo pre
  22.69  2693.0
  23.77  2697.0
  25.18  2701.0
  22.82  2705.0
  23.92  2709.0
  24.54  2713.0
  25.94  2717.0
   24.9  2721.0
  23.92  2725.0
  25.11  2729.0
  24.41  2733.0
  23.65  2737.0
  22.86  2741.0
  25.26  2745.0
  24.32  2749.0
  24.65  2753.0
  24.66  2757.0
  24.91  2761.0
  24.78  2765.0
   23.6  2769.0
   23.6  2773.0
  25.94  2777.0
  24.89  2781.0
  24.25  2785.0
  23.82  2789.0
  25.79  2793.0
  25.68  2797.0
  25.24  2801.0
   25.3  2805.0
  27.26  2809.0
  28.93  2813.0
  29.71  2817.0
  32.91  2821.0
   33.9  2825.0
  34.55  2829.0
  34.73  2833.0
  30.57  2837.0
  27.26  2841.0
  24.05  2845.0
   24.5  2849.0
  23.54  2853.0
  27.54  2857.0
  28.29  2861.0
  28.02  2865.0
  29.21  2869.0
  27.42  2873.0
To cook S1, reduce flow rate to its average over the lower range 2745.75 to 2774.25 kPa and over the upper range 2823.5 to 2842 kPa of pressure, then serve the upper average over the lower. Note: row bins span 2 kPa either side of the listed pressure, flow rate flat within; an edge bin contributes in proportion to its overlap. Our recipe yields 1.3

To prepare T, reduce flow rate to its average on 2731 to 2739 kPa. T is 24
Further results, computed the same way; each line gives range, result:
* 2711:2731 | 24.9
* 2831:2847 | 29.2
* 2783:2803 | 25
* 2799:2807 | 25.3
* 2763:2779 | 24.5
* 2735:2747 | 23.9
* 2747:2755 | 24.5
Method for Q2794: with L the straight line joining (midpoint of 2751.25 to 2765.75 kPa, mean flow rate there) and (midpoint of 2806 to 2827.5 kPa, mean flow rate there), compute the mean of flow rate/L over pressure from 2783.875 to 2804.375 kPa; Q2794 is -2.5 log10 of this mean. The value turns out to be 0.13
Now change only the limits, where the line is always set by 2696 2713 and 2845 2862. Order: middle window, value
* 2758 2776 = 0.015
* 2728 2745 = 0.012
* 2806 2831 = -0.222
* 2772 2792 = 0.010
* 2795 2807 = -0.016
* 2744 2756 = -0.009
